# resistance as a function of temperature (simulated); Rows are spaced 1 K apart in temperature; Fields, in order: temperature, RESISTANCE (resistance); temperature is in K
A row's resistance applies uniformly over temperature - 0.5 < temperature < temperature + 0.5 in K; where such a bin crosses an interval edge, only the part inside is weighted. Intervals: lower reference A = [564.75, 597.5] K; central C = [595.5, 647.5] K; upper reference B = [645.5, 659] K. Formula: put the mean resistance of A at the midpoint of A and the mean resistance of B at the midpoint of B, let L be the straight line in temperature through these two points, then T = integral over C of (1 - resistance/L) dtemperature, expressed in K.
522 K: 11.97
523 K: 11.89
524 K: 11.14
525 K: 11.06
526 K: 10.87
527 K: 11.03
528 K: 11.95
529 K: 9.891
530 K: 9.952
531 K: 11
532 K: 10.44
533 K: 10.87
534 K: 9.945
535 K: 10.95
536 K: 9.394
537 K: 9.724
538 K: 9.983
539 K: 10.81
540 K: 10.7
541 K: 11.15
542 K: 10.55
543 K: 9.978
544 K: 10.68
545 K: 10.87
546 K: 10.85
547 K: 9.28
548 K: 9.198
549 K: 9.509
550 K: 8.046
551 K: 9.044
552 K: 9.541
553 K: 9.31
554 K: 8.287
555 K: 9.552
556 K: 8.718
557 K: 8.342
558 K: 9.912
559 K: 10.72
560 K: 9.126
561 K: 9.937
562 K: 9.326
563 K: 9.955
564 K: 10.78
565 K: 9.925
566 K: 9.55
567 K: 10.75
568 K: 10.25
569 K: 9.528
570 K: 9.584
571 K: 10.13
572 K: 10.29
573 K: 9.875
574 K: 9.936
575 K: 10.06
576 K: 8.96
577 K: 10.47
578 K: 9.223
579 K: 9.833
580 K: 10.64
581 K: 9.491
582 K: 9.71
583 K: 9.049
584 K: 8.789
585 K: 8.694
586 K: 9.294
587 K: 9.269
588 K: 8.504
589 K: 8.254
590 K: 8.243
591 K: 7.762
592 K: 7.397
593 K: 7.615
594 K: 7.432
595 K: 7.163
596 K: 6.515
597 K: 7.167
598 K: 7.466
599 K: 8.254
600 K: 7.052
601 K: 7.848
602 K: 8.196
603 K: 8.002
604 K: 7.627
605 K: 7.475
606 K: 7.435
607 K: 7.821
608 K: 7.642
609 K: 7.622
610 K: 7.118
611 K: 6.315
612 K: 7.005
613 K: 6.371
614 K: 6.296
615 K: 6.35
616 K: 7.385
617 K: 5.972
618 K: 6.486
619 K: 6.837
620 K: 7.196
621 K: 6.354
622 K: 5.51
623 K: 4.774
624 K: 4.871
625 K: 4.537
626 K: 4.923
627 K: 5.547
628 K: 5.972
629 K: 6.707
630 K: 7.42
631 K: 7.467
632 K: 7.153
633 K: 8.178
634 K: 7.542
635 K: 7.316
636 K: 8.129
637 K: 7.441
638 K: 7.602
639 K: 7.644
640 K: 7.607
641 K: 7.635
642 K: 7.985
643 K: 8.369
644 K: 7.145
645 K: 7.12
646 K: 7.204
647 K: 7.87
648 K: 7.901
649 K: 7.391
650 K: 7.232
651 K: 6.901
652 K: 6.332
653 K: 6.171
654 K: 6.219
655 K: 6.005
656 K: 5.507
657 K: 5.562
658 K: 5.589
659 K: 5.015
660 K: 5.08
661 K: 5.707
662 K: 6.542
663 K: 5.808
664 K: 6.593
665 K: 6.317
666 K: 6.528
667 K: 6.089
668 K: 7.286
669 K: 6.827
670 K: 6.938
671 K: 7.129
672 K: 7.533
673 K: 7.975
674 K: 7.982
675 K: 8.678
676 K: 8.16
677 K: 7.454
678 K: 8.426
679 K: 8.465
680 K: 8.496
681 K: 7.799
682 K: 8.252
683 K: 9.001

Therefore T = 3.9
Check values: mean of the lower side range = 9.06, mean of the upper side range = 6.55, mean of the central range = 7.03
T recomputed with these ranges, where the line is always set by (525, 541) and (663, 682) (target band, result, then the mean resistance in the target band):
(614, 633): 5.1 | 6.25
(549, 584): 0.6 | 9.63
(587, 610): 3.6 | 7.68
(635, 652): 1.2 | 7.53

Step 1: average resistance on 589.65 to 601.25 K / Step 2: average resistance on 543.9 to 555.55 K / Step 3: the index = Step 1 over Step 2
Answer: 0.79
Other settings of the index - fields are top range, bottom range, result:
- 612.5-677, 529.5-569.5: 0.68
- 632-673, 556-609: 0.78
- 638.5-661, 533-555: 0.68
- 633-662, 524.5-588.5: 0.70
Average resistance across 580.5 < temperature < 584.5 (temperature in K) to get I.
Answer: 9.26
